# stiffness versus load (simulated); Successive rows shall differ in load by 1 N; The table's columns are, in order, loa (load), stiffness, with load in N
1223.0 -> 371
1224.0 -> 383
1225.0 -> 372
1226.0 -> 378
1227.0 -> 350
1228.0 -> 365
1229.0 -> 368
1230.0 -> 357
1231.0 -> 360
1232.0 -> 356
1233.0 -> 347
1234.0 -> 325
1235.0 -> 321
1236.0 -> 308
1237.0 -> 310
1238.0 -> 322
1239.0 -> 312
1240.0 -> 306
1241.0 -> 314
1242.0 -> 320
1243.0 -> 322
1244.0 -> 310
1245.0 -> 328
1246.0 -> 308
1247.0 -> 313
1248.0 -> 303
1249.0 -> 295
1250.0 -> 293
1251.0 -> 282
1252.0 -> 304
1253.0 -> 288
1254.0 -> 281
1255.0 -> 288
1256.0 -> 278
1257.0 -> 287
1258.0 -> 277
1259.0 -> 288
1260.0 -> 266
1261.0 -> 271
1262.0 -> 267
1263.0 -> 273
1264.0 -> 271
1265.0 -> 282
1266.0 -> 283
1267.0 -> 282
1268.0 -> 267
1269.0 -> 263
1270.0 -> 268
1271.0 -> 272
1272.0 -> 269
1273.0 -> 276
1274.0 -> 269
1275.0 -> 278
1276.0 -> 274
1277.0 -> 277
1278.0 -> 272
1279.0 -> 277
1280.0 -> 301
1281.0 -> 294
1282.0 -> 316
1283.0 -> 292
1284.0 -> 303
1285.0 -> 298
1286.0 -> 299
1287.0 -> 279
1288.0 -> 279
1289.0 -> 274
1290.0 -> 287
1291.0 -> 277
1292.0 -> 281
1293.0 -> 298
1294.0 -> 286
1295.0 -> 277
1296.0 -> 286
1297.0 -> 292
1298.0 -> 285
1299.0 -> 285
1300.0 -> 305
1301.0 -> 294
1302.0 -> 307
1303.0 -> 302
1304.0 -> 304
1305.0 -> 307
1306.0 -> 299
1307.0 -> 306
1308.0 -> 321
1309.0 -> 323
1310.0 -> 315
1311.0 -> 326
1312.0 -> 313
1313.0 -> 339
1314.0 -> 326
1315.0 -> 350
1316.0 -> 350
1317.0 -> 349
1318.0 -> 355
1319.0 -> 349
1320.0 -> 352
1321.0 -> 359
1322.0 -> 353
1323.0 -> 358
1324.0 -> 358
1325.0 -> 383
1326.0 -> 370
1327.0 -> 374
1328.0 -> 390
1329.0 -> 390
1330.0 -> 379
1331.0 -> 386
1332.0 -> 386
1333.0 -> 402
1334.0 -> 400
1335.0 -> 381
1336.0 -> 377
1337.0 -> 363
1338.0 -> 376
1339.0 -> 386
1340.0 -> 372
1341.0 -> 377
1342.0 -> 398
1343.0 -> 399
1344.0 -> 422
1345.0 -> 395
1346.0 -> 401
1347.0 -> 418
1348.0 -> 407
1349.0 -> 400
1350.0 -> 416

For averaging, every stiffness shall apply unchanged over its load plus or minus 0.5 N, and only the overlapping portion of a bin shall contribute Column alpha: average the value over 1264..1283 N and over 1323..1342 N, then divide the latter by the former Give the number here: 1.4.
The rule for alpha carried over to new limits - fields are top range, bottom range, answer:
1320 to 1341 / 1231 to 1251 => 1.19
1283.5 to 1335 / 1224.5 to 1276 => 1.08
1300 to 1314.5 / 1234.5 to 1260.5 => 1.04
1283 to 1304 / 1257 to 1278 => 1.06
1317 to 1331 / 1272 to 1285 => 1.28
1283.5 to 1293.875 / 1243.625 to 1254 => 0.95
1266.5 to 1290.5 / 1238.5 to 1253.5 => 0.92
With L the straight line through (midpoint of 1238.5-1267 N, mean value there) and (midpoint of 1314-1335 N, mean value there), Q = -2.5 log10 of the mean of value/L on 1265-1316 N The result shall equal 0.14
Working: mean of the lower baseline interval 293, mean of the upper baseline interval 369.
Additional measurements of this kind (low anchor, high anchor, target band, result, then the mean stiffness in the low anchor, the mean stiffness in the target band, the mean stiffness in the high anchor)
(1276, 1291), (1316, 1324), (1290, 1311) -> 0.07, 288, 298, 354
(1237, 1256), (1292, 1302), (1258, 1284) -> 0.07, 304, 278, 290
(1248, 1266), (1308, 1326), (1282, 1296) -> 0.10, 282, 288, 345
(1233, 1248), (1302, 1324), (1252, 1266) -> 0.15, 316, 279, 331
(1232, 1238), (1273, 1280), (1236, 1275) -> 0.04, 325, 290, 276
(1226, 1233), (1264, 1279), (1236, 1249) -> 0.07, 360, 313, 274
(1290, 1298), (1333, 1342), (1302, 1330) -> -0.02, 285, 342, 381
